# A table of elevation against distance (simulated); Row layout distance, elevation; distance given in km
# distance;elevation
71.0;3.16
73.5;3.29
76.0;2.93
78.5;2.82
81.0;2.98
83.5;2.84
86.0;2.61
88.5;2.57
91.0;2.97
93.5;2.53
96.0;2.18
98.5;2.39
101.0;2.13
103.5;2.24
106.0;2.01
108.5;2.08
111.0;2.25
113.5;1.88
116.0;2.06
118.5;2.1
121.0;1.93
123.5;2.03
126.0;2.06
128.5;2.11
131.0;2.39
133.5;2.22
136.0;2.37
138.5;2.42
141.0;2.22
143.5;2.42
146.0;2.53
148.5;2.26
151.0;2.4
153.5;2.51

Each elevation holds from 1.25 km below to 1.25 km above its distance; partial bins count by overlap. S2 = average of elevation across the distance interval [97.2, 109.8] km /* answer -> 2.17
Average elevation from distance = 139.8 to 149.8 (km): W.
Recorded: 2.36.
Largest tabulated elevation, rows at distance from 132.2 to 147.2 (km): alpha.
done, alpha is 2.53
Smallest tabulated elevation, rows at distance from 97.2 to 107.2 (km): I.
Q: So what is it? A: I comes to 2.01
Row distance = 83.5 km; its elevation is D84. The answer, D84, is 2.84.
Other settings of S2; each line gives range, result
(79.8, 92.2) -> 2.79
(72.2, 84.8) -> 2.97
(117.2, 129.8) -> 2.05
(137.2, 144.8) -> 2.35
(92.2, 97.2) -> 2.36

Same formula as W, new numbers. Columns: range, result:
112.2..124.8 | 2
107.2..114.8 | 2.07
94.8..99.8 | 2.28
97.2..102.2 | 2.26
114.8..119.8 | 2.08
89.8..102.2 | 2.44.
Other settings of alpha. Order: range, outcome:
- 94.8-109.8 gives 2.39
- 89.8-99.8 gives 2.97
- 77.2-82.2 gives 2.98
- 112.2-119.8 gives 2.1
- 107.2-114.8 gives 2.25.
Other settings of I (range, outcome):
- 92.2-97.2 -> 2.18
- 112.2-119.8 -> 1.88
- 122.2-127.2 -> 2.03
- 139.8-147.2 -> 2.22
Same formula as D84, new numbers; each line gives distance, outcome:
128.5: 2.11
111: 2.25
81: 2.98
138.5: 2.42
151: 2.4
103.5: 2.24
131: 2.39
